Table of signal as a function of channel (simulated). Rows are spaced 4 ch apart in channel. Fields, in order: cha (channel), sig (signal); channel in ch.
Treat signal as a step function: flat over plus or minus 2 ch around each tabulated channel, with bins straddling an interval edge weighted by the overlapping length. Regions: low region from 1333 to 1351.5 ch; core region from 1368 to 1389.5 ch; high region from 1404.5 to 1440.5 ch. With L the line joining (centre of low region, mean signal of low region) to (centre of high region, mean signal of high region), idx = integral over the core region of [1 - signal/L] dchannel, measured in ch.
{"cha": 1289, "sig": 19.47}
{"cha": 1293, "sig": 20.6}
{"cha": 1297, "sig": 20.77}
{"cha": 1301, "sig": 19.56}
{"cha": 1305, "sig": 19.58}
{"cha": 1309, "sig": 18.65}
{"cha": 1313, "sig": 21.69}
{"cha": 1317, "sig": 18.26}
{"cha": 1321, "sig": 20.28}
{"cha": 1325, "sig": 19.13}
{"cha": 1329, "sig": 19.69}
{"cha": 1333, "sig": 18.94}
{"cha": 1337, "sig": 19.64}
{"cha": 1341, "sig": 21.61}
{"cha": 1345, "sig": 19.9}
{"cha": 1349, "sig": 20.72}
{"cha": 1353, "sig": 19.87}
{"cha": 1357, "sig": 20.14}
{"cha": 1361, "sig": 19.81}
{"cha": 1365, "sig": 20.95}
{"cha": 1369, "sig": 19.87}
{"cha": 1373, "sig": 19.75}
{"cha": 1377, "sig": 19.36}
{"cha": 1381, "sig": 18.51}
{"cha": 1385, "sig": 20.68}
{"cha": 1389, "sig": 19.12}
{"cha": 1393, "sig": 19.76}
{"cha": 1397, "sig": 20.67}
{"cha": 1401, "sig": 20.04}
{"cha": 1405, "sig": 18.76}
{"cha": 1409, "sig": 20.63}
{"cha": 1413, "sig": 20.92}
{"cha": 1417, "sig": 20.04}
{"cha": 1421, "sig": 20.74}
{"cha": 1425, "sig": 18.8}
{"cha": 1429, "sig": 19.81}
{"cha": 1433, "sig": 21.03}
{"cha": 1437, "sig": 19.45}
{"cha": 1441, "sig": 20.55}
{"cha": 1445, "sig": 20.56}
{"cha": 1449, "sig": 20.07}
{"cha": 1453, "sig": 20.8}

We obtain 0.7 ch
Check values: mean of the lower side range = 20.3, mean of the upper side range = 20.1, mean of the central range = 19.6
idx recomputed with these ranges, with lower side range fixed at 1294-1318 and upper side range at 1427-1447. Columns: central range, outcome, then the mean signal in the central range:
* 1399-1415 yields 0.07 ch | 20.1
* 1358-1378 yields 0.07 ch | 20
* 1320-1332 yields 0.20 ch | 19.6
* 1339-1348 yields -0.35 ch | 20.8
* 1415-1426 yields 0.15 ch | 20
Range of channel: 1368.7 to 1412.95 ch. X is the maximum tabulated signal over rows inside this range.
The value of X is 20.68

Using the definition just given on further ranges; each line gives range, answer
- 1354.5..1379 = 20.95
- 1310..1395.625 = 21.69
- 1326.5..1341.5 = 21.61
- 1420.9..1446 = 21.03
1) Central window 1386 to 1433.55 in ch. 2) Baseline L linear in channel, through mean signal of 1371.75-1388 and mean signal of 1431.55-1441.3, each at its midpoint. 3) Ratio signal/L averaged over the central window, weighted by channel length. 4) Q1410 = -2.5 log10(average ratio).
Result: 0.00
